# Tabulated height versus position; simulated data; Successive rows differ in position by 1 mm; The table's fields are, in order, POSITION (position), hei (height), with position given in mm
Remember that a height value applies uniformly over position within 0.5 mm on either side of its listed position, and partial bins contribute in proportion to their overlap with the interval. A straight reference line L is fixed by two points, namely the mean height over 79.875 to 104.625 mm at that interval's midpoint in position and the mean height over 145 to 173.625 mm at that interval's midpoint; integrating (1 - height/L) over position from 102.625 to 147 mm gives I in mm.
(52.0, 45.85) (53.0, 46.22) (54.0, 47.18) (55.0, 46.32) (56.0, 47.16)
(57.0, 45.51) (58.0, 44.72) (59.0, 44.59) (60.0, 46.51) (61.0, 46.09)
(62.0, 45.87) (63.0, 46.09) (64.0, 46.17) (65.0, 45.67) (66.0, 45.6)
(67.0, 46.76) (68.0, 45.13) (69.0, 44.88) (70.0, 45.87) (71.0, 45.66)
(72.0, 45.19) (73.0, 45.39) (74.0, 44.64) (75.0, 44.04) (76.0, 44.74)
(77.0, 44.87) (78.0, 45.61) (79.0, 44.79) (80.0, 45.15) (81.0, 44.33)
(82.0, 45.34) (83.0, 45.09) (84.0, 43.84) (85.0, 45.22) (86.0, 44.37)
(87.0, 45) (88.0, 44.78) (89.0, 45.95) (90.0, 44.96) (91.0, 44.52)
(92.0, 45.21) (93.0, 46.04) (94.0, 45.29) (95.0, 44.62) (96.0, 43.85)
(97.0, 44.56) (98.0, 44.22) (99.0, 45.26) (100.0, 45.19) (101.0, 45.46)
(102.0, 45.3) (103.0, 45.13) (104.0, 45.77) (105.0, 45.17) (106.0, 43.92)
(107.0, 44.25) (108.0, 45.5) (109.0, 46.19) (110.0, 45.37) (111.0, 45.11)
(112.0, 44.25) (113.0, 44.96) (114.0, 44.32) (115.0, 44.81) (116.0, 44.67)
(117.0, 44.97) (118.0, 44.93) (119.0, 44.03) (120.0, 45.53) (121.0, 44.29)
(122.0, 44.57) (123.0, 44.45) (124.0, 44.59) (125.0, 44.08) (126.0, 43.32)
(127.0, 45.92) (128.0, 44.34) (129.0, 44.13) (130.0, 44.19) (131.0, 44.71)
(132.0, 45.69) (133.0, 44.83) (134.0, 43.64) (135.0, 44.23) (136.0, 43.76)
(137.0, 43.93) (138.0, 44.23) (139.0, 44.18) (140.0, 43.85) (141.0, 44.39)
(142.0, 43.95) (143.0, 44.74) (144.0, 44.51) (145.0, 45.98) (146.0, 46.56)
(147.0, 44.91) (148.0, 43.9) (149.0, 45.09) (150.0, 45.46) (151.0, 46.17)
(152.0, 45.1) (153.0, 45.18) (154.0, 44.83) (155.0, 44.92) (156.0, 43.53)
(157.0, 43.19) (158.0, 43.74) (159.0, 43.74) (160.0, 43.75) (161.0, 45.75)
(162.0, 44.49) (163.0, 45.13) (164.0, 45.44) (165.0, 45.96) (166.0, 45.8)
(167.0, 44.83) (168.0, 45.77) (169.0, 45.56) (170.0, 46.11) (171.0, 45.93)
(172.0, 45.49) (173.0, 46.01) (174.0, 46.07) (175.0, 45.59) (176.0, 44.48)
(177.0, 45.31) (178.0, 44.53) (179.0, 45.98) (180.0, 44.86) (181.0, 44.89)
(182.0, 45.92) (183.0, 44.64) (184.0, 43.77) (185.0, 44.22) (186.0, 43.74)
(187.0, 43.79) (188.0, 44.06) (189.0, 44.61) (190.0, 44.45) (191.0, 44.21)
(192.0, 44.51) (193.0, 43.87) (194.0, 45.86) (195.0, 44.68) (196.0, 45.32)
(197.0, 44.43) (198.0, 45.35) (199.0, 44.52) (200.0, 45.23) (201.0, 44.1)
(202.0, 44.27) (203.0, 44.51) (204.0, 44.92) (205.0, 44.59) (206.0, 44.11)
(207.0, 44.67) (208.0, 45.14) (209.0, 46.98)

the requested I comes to 0.4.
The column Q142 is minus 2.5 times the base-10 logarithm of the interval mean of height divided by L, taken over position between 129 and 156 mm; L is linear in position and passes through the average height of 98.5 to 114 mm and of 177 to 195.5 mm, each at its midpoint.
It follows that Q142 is 0.00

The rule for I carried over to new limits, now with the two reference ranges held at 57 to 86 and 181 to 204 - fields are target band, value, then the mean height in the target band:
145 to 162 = 0.01 mm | 44.8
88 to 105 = 0.02 mm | 45.1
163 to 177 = -0.28 mm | 45.6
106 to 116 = 0.03 mm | 44.9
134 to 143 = 0.16 mm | 44.1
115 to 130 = 0.14 mm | 44.6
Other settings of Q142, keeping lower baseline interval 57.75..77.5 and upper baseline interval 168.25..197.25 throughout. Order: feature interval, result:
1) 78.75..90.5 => 0.01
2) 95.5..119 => 0.01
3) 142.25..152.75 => 0.00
